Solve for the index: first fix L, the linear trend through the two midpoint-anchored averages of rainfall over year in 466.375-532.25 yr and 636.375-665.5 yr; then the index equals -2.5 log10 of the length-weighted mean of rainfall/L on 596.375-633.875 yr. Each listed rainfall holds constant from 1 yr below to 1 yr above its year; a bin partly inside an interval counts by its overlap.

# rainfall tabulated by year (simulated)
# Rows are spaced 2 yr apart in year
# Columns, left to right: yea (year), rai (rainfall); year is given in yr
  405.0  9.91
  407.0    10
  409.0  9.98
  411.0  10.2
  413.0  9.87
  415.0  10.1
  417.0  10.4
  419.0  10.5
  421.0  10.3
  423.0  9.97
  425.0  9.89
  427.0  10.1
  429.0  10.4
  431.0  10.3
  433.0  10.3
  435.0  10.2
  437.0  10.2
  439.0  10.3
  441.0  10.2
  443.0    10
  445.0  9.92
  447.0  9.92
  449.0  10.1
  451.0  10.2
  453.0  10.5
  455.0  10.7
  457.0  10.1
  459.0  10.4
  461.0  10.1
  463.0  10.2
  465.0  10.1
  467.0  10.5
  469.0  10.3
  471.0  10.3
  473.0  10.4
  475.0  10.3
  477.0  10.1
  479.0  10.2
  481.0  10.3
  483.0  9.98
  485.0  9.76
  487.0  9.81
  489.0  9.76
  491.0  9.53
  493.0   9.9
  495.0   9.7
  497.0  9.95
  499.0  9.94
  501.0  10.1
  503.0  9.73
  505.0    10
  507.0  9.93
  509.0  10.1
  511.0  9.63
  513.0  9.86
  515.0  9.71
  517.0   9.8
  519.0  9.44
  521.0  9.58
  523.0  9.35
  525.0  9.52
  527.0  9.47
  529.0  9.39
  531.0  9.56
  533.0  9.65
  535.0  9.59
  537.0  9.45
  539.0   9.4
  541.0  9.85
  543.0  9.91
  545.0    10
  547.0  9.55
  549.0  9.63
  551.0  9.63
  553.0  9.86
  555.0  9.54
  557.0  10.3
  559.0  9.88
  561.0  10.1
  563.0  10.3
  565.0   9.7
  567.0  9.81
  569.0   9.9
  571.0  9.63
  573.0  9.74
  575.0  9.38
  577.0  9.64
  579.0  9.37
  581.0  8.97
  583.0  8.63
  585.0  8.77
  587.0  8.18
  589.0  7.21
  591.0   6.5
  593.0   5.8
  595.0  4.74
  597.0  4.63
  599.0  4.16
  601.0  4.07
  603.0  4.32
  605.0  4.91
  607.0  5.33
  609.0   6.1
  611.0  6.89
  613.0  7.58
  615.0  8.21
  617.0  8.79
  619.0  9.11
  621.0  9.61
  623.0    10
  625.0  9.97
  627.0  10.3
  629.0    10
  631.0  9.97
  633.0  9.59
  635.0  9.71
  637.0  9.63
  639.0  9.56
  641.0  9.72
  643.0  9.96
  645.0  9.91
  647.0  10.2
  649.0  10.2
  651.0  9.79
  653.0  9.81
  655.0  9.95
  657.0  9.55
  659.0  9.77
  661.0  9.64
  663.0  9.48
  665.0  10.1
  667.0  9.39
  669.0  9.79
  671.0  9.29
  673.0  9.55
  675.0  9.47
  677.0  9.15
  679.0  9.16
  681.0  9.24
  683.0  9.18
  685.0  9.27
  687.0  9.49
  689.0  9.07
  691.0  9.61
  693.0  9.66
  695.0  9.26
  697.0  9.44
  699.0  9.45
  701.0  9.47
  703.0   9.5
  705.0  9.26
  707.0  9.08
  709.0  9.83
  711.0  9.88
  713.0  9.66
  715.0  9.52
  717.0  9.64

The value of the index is 0.28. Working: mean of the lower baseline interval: 9.87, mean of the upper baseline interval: 9.82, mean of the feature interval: 7.58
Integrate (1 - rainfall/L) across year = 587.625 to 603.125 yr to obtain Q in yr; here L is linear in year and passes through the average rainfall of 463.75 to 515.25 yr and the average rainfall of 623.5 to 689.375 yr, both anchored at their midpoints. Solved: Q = 7.1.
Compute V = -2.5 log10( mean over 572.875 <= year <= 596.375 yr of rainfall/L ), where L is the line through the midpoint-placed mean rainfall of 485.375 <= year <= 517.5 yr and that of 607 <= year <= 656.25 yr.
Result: 0.190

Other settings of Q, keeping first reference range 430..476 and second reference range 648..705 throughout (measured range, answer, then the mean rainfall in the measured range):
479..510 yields 0.61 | 9.91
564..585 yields 0.87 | 9.44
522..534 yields 0.61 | 9.49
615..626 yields 0.37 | 9.38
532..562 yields 0.55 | 9.76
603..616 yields 4.54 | 6.34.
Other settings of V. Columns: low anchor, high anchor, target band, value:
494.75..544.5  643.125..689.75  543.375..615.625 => 0.19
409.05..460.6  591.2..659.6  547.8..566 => -0.11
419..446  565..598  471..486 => -0.06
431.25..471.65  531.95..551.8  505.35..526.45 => 0.01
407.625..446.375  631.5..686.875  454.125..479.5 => -0.02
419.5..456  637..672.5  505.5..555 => 0.04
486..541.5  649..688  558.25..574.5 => -0.02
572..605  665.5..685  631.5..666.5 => -0.13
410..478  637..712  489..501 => 0.03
